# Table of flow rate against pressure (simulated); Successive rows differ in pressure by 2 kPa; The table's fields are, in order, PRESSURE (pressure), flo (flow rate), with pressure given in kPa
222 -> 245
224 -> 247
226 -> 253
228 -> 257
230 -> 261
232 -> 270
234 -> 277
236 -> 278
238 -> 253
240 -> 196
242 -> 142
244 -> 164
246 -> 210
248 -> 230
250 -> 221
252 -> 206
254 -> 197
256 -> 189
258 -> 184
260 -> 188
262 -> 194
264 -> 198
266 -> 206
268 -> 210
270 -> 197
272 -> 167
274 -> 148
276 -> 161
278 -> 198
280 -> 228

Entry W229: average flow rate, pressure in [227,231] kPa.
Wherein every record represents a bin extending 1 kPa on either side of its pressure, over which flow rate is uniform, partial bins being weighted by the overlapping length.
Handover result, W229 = 259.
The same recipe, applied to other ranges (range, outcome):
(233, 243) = 229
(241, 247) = 172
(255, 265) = 191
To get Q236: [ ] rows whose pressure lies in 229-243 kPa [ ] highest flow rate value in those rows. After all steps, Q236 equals 278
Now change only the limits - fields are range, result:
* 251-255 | 206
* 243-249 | 230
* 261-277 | 210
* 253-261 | 197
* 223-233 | 270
